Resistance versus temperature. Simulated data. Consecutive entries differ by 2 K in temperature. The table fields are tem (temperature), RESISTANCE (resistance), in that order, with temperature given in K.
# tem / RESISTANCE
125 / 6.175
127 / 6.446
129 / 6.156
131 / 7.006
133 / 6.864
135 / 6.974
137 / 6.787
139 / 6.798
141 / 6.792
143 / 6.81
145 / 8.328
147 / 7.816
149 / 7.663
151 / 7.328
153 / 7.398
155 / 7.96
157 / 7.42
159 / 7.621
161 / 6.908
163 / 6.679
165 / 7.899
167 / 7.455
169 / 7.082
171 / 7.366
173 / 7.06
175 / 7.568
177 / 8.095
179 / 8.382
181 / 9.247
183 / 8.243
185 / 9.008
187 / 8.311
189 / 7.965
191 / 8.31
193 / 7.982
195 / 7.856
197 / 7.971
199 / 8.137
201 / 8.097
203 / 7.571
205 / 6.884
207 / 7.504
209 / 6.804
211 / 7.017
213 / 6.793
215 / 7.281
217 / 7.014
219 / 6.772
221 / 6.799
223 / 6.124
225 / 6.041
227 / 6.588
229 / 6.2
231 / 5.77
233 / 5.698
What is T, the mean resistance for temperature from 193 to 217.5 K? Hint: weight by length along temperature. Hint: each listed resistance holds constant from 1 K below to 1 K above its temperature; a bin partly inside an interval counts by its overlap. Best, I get 7.44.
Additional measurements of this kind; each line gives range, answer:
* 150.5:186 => 7.71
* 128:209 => 7.57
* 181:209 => 7.99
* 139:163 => 7.4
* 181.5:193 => 8.37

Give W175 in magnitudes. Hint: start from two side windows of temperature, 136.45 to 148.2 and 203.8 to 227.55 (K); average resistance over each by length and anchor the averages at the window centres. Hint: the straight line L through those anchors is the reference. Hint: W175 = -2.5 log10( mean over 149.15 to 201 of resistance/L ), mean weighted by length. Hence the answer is -0.11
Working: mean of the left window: 7.25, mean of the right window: 6.81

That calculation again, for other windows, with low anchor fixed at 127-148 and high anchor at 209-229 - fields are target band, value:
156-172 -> -0.06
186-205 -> -0.17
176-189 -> -0.24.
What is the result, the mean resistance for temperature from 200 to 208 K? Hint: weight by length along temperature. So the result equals 7.51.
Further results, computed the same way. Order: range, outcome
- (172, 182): 8.07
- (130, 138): 6.91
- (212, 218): 7.03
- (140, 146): 7.31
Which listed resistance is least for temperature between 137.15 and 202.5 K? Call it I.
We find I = 6.679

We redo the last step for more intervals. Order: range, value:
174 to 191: 7.568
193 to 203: 7.571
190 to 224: 6.124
